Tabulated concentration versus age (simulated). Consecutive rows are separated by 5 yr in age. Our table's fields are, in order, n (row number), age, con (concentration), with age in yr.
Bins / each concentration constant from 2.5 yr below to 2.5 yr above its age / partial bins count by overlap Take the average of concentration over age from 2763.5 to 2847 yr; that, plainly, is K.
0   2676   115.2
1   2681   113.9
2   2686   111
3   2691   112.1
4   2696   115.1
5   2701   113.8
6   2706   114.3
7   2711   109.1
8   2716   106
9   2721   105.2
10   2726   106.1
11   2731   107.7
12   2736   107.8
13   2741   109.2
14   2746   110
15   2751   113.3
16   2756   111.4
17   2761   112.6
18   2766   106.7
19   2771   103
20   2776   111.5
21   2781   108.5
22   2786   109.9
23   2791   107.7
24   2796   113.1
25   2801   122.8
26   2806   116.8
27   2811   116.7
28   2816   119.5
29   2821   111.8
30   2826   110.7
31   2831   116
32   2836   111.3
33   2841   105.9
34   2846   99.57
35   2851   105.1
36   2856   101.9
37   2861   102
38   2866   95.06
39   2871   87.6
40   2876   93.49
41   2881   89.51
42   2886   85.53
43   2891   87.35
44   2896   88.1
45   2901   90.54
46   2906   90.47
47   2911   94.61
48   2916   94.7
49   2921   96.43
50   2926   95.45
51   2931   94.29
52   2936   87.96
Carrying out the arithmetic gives 111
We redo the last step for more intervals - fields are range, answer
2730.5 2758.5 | 110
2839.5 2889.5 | 96.2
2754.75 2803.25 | 111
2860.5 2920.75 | 91.4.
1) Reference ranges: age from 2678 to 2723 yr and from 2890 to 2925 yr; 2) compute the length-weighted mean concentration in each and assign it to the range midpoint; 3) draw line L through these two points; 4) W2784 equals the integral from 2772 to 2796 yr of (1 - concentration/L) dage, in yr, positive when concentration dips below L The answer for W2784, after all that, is -1.4 yr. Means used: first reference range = 111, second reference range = 92.1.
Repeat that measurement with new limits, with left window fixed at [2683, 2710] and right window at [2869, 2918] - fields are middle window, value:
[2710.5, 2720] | 0.34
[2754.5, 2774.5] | -0.62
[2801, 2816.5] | -2.83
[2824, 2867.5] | -4.40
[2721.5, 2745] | 0.24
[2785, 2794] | -0.58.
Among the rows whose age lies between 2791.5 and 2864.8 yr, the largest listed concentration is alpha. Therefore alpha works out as 122.8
